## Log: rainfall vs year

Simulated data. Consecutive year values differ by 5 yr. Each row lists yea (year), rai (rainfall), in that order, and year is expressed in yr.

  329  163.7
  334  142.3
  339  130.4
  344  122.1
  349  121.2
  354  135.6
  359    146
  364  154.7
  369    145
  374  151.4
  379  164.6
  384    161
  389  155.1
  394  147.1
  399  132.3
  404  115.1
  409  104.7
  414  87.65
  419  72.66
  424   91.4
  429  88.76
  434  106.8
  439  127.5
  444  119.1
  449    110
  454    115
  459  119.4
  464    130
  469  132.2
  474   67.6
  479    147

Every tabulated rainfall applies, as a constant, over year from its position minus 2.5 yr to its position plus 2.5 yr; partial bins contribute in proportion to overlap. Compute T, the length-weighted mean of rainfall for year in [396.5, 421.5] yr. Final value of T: 102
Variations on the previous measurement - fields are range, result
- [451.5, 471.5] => 124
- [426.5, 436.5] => 97.8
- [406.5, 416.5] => 96.2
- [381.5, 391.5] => 158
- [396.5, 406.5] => 124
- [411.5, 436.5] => 89.5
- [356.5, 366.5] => 150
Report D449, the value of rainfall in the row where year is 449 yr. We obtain 110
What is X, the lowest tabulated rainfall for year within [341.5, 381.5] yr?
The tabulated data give 121.2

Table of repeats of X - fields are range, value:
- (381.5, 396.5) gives 147.1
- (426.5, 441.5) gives 88.76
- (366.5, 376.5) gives 145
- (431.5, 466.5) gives 106.8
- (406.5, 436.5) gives 72.66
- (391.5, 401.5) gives 132.3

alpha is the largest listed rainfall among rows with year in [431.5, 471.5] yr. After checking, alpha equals 132.2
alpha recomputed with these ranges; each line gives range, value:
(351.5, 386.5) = 164.6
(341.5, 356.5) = 135.6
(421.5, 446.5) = 127.5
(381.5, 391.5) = 161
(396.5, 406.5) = 132.3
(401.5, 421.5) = 115.1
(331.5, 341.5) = 142.3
